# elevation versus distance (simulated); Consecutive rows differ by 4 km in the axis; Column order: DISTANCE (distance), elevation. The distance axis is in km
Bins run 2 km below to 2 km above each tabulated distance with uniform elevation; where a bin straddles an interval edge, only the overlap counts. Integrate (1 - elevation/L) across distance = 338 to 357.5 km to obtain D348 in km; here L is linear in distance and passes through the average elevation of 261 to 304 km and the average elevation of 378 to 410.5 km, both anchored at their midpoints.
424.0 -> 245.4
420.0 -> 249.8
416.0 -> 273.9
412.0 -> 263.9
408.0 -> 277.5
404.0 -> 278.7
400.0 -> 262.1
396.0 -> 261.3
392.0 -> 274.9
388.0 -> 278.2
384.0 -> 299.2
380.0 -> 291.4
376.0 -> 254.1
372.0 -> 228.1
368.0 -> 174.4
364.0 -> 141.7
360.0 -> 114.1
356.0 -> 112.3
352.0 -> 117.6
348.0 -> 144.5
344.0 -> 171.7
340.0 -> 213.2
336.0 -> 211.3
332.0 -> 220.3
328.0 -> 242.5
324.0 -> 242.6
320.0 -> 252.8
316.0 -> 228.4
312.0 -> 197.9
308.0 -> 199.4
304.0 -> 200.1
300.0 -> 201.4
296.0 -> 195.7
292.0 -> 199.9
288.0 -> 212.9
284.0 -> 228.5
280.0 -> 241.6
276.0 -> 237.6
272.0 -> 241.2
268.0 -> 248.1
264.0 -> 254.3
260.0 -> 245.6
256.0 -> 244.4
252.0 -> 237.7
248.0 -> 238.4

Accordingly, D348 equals 7.82 km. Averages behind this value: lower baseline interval 225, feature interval 153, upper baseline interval 278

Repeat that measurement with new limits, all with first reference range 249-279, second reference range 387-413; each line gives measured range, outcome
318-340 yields 2.12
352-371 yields 9.01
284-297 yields 2.18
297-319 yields 3.96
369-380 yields 0.90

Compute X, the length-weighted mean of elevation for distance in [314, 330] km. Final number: 242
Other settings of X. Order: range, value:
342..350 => 158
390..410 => 271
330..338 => 216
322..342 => 226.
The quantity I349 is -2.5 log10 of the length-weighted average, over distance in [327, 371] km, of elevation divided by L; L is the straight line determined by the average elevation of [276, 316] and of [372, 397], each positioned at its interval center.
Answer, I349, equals 0.41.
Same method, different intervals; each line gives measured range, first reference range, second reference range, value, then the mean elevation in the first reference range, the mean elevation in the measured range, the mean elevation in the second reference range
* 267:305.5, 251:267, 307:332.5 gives 0.085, 246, 220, 228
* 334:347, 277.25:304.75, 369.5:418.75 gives 0.226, 213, 195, 269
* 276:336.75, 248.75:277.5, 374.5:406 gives 0.163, 244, 219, 275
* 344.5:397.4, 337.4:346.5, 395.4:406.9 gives 0.139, 191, 205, 269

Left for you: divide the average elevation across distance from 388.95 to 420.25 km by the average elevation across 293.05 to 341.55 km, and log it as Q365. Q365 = 1.24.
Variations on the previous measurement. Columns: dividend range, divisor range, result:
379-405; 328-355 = 1.53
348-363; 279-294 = 0.55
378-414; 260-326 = 1.23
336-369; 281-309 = 0.73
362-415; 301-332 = 1.14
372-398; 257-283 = 1.12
